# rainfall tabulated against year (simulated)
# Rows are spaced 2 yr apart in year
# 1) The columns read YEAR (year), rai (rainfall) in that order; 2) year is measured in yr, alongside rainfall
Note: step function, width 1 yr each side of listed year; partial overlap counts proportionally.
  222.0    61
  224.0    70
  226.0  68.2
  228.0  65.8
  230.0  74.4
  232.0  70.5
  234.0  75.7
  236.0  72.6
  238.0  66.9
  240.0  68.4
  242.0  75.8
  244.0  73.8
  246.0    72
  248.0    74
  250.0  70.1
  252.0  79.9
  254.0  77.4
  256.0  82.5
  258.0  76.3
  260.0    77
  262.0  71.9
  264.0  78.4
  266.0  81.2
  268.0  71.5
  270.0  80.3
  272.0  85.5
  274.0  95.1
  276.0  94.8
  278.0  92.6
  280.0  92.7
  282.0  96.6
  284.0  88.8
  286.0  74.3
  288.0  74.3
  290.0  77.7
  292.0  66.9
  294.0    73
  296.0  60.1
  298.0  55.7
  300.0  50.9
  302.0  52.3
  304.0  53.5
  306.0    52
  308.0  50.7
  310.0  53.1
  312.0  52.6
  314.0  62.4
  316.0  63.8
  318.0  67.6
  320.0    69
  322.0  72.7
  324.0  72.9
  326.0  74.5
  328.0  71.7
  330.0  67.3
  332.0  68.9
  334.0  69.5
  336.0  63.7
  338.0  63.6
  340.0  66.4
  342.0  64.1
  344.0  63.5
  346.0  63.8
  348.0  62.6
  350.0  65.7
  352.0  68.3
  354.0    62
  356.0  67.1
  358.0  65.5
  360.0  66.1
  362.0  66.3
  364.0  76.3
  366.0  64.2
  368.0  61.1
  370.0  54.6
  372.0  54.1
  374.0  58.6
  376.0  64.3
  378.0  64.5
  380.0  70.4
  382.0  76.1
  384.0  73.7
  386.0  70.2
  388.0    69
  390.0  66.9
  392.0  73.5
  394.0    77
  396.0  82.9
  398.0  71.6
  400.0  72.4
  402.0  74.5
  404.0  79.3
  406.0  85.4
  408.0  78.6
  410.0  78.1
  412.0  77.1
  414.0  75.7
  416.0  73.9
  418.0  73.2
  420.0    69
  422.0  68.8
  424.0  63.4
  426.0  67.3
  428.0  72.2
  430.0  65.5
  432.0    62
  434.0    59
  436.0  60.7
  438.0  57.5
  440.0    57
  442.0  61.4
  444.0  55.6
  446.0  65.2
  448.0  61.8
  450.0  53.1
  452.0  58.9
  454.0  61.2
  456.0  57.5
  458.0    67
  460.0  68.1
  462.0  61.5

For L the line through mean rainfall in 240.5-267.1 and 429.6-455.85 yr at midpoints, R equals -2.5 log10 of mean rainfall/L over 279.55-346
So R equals 0.07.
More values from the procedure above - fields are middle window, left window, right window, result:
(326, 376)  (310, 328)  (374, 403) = 0.06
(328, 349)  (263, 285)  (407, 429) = 0.22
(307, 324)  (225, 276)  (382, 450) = 0.18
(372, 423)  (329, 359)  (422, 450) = -0.15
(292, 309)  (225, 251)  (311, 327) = 0.20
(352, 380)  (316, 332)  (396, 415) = 0.16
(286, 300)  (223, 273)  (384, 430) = 0.11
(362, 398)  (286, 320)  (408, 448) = -0.06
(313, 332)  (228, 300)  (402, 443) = 0.07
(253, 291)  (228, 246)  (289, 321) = -0.25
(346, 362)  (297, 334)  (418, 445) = -0.05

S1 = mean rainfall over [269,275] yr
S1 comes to 87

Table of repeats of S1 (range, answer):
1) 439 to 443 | 59.2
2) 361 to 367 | 68.9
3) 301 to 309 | 52.1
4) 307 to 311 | 51.9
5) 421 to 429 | 67.9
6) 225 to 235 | 70.9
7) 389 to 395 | 72.5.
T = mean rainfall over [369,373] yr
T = 54.4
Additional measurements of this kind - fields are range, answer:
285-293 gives 73.3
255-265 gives 77.2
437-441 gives 57.2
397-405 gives 74.5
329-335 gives 68.6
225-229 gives 67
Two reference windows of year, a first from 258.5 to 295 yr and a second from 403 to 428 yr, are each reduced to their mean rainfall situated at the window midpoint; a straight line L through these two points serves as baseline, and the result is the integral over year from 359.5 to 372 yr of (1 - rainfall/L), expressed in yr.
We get 2.1 yr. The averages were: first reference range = 81.7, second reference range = 74.1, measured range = 63.9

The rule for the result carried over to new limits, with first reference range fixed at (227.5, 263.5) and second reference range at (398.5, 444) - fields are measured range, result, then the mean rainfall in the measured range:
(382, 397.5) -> -0.73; 73.4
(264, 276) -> -1.67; 83.4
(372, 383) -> 0.75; 65.6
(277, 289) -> -2.26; 86.5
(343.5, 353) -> 0.85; 64.8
